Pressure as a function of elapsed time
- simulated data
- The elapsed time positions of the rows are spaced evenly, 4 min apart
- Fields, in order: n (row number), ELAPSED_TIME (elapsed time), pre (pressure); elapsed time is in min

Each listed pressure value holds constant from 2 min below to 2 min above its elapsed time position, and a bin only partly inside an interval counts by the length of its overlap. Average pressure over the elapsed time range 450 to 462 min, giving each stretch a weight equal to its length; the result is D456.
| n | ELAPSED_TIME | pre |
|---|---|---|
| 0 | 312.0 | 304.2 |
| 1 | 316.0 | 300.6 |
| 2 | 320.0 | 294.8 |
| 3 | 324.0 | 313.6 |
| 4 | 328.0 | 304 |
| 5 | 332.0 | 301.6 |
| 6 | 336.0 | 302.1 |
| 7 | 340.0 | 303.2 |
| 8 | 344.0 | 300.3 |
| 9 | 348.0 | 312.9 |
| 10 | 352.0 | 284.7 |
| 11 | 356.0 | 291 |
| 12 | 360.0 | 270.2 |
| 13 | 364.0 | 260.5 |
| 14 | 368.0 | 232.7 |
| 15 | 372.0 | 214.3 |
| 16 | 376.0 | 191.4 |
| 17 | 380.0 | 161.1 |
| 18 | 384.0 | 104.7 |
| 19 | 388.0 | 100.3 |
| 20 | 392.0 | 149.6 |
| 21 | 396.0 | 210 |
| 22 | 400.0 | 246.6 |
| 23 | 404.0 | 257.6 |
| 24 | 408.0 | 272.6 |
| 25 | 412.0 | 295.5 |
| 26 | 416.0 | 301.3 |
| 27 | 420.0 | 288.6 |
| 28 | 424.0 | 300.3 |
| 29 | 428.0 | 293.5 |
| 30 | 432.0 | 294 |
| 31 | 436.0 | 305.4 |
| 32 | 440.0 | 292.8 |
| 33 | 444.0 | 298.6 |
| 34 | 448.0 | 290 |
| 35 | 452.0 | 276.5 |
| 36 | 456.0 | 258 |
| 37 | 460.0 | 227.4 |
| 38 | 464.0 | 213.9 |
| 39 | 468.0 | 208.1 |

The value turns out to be 254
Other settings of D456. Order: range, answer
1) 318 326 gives 304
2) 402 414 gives 275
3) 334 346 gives 302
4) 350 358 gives 288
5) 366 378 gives 213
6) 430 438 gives 300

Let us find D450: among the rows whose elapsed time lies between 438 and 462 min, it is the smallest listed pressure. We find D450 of 227.4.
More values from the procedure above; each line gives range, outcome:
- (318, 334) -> 294.8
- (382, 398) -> 100.3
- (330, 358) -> 284.7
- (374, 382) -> 161.1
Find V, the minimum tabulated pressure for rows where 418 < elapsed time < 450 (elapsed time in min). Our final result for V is 288.6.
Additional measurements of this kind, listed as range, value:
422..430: 293.5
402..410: 257.6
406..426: 272.6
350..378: 191.4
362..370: 232.7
